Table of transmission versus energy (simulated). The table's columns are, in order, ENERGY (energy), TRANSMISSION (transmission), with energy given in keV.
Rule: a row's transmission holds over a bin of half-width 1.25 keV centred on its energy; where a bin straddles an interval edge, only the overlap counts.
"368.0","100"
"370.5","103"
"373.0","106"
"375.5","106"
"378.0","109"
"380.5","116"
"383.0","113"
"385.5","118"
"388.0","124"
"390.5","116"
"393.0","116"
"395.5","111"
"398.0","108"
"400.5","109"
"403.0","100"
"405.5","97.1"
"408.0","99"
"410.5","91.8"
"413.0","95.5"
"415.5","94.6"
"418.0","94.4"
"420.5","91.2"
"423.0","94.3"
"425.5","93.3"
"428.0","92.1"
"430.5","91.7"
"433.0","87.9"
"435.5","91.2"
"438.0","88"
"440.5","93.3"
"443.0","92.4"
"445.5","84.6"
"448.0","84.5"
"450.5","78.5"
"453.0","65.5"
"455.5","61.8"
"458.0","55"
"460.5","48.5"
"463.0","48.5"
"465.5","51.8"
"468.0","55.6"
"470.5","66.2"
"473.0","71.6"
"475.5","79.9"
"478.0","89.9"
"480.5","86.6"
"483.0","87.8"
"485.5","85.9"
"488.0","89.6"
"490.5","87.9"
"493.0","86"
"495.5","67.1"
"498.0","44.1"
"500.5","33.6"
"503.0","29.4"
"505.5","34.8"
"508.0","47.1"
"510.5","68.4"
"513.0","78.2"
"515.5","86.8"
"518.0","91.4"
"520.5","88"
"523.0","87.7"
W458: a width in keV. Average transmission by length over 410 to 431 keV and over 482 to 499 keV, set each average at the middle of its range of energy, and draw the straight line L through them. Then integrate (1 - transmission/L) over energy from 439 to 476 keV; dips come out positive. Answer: 7.2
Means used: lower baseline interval 93.3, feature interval 69.1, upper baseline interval 78.7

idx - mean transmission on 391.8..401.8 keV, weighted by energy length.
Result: 111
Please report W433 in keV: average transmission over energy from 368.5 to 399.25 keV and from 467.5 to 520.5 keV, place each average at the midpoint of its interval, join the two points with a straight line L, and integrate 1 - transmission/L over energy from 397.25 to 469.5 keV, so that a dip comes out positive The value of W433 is 7.9 keV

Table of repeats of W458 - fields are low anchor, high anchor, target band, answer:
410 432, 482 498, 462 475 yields 3.76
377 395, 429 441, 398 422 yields 1.37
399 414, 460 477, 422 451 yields -3.24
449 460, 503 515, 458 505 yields -4.72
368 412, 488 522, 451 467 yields 5.15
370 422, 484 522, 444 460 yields 2.85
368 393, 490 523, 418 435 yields 0.52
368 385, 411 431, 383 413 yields -1.90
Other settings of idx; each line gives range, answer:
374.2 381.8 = 110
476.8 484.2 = 88.1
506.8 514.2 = 64.6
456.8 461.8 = 51.7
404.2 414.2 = 95.9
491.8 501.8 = 57.4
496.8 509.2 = 37.7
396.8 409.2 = 103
